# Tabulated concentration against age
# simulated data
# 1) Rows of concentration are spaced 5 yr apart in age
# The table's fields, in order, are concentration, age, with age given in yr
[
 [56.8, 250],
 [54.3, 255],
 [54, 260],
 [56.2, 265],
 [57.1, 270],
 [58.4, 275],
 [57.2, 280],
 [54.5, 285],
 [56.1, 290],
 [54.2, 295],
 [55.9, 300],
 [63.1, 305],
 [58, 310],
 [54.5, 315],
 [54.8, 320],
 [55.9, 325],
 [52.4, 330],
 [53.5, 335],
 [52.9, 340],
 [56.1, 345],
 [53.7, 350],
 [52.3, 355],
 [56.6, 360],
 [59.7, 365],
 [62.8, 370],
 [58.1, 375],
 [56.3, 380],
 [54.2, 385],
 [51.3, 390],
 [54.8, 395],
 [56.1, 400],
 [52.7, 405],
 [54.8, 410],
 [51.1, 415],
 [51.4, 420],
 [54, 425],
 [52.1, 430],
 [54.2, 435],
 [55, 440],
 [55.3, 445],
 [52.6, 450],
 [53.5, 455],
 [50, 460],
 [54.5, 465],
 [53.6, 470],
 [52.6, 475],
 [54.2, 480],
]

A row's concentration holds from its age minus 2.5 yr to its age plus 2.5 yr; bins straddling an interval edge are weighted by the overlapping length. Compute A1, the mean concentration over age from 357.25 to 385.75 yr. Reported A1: 58.1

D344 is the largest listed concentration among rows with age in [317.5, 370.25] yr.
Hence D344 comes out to 62.8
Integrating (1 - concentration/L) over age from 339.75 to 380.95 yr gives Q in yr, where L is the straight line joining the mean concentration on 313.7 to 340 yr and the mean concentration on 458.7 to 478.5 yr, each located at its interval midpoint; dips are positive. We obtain -2.2 yr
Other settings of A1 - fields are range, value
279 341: 55.6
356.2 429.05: 55.2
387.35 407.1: 53.7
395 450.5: 53.7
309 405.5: 55.3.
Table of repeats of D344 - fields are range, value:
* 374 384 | 58.1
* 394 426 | 56.1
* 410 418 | 54.8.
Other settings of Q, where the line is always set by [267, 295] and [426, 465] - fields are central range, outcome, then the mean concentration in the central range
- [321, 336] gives 0.40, 54.1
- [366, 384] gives -1.33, 58.7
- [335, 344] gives 0.28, 53.6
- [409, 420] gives 0.32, 52.3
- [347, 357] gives 0.35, 53.2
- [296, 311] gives -0.70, 58.6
